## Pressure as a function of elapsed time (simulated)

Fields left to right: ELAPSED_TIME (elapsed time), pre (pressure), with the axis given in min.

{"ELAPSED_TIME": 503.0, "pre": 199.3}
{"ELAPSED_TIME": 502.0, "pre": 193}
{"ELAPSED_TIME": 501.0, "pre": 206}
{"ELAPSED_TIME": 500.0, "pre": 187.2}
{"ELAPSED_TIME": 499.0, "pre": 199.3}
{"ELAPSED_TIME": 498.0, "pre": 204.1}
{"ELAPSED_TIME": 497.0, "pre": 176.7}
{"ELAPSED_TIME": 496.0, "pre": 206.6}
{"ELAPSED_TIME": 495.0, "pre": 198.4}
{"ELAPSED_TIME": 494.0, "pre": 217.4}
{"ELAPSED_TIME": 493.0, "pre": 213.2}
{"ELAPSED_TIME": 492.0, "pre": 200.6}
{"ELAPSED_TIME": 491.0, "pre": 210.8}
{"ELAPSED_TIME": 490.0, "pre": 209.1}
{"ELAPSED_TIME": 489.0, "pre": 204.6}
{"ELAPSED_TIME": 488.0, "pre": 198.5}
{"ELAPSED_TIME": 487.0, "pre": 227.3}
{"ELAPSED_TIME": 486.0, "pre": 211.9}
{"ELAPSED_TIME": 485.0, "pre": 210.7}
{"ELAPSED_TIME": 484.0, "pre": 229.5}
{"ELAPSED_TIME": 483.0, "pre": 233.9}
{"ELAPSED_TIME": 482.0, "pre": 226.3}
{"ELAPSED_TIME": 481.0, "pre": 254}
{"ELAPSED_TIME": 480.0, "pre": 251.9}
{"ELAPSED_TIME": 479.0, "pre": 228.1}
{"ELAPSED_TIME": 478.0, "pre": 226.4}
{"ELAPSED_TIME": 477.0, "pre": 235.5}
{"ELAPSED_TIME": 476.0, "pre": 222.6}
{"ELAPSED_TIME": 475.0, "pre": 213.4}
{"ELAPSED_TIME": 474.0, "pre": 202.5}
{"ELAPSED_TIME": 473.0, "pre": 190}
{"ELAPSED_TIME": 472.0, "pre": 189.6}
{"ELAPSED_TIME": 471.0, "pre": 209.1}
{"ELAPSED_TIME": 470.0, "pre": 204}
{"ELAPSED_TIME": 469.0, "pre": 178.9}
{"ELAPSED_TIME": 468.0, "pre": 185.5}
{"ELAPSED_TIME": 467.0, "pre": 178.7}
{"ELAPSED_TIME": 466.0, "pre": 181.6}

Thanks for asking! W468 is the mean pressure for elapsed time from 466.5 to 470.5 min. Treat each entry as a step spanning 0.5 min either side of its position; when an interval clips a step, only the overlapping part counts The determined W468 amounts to 187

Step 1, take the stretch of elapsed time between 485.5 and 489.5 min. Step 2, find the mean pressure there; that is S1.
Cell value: 211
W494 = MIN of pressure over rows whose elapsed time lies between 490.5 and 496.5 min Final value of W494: 198.4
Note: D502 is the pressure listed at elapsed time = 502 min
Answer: 193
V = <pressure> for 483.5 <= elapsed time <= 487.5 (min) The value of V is 220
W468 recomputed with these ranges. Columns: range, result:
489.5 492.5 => 207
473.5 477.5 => 218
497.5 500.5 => 197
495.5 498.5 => 196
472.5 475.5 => 202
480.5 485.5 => 231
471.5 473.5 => 190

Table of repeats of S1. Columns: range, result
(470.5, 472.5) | 199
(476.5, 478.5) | 231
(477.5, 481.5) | 240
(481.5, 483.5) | 230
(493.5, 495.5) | 208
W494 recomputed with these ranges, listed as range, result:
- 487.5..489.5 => 198.5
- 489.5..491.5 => 209.1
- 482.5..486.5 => 210.7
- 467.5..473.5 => 178.9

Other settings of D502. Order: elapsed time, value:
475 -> 213.4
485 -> 210.7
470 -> 204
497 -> 176.7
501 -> 206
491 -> 210.8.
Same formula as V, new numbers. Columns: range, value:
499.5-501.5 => 197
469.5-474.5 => 199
